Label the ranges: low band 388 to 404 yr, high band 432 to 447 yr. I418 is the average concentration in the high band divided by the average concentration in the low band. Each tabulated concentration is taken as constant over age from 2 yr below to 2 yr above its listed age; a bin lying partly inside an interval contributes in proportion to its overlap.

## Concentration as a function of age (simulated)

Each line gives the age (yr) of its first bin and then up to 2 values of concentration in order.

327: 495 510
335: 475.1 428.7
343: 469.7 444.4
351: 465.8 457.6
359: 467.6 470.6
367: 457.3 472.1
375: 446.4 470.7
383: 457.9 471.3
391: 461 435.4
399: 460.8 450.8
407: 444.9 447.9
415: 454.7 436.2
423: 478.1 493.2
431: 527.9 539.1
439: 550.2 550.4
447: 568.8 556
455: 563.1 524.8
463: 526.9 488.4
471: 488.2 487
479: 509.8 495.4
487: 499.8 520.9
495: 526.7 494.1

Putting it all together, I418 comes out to 1.21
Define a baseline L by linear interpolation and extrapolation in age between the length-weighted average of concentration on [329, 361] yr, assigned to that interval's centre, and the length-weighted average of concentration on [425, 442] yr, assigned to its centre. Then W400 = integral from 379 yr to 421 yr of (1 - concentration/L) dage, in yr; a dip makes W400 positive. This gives 4.3 yr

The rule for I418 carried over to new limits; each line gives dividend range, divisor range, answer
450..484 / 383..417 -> 1.14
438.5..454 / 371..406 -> 1.22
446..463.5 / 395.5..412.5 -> 1.22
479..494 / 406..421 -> 1.14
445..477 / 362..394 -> 1.14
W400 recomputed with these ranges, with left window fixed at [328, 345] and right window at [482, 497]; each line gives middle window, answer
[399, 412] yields 1.07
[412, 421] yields 0.86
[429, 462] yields -3.07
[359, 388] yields 1.09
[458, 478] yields 0.15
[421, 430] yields 0.09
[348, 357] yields 0.31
